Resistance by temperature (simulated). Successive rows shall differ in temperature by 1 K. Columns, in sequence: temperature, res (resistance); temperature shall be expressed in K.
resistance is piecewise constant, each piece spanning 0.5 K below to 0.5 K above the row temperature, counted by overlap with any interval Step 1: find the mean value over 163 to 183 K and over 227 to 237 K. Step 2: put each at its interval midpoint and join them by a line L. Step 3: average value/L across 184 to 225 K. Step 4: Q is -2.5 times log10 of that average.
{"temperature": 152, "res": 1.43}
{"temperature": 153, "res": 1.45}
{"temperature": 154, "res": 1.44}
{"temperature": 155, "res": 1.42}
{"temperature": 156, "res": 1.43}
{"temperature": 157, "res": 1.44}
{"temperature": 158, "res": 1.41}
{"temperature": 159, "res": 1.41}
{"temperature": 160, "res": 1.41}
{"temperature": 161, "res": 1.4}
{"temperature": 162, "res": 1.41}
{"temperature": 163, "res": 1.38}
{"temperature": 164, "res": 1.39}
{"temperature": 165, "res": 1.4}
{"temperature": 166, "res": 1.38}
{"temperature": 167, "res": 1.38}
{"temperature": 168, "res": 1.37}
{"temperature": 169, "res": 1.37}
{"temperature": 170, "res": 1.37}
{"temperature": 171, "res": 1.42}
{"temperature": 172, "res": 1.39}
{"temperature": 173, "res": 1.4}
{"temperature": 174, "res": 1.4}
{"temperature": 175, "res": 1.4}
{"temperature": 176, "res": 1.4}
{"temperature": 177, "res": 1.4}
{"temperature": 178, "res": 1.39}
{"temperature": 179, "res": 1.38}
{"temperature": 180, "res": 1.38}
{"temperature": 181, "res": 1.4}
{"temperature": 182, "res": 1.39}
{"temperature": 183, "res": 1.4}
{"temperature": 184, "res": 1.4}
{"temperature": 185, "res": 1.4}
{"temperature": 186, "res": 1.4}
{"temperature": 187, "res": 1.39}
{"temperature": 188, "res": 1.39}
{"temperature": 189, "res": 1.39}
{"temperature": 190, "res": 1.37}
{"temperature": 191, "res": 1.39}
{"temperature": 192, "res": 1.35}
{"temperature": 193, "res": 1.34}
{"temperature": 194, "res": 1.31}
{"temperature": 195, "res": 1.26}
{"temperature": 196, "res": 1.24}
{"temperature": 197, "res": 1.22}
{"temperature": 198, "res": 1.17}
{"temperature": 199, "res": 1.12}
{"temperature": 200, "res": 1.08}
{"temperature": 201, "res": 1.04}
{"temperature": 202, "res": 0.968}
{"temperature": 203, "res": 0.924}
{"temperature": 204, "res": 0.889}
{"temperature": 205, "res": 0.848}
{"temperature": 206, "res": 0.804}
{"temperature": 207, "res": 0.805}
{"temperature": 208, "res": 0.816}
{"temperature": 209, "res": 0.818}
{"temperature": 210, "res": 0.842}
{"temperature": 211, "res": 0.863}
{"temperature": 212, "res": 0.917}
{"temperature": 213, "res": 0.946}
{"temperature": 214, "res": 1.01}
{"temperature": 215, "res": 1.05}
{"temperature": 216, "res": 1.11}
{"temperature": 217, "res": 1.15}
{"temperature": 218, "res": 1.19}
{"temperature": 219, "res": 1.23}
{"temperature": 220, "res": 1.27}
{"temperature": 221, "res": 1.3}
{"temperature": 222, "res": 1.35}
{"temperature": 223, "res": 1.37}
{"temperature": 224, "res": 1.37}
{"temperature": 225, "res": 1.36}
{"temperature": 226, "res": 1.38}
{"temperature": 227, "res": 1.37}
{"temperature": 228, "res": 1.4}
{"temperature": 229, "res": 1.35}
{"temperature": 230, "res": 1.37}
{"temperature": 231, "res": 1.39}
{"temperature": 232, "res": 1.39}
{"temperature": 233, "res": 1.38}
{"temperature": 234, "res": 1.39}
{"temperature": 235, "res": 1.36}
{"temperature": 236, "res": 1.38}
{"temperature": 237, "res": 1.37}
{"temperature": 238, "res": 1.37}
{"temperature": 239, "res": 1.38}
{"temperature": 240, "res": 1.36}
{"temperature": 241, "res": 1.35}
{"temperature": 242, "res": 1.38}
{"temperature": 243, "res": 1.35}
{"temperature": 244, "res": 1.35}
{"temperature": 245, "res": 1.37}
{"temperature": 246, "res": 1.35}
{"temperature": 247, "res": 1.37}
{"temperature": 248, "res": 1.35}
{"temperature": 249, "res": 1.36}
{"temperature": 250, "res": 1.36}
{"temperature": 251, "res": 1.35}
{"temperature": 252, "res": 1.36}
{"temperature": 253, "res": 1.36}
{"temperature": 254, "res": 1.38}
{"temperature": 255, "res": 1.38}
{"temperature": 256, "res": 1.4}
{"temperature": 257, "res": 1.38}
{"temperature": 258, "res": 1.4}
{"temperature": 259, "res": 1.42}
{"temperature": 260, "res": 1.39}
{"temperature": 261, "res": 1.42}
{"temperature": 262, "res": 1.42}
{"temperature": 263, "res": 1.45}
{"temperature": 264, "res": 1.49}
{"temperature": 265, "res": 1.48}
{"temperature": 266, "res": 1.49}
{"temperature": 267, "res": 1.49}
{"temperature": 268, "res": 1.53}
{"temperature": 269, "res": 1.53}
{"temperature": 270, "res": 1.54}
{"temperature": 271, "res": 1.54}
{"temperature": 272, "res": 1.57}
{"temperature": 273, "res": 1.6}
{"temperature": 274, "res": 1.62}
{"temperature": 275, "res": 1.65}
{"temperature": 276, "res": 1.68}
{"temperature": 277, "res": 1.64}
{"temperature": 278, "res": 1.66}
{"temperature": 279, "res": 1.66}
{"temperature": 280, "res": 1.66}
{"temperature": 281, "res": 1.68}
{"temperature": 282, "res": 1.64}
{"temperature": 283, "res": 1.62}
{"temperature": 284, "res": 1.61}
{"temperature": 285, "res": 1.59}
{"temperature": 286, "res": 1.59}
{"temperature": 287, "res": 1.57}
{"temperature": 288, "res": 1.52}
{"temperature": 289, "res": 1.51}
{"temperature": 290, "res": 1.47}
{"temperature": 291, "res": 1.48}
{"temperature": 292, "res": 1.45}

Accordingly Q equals 0.202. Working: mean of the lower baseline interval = 1.39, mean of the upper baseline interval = 1.38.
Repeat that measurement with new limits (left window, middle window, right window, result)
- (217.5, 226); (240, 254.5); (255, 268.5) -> 0.03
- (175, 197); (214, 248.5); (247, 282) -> 0.09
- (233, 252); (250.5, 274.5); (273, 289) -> 0.03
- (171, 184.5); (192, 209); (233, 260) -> 0.30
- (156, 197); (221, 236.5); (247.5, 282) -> 0.06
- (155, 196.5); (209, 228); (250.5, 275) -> 0.21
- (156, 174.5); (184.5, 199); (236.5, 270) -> 0.06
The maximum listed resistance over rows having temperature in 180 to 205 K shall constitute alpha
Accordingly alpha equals 1.4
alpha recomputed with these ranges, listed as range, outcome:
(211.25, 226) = 1.38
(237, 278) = 1.68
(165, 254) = 1.42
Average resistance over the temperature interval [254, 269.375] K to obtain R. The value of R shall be 1.44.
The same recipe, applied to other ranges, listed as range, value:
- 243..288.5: 1.49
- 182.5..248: 1.23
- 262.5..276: 1.54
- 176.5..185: 1.39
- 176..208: 1.23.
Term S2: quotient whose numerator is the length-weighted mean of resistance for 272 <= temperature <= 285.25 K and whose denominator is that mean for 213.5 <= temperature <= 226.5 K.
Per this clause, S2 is 1.32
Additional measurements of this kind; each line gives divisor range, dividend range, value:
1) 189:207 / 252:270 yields 1.27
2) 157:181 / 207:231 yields 0.83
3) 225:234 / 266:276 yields 1.14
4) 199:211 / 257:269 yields 1.61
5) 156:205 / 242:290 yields 1.13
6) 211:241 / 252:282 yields 1.18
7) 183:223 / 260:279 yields 1.35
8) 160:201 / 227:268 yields 1.03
